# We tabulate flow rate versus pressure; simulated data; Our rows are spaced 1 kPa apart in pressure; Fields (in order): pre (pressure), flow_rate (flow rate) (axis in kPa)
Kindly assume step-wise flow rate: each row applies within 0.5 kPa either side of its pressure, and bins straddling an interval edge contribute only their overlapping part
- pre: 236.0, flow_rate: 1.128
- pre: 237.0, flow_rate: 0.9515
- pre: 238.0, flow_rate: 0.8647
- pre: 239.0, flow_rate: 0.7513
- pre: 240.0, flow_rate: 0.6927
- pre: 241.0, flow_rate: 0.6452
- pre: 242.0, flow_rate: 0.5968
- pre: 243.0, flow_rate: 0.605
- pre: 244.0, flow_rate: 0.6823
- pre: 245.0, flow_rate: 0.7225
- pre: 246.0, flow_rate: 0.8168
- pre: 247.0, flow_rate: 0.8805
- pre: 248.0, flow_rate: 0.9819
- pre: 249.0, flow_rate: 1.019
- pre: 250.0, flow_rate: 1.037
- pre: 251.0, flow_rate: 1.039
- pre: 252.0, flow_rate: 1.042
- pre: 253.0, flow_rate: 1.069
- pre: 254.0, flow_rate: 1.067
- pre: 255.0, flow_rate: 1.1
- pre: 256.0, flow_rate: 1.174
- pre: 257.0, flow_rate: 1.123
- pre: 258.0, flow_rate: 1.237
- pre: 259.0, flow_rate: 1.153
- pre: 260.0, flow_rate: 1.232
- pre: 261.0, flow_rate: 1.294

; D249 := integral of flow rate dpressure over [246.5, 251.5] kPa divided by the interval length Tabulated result 0.991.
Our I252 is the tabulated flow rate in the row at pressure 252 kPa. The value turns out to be 1.042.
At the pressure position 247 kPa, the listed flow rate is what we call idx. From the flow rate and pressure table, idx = 0.8805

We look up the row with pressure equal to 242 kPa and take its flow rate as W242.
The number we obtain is 0.5968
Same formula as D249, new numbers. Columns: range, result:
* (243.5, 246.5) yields 0.741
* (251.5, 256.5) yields 1.09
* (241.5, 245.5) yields 0.652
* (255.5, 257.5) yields 1.15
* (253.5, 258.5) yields 1.14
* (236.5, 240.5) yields 0.815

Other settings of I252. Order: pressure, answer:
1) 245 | 0.7225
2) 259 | 1.153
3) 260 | 1.232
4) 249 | 1.019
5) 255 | 1.1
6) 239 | 0.7513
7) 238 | 0.8647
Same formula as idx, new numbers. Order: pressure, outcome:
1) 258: 1.237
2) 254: 1.067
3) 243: 0.605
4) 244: 0.6823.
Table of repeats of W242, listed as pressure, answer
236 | 1.128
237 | 0.9515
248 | 0.9819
